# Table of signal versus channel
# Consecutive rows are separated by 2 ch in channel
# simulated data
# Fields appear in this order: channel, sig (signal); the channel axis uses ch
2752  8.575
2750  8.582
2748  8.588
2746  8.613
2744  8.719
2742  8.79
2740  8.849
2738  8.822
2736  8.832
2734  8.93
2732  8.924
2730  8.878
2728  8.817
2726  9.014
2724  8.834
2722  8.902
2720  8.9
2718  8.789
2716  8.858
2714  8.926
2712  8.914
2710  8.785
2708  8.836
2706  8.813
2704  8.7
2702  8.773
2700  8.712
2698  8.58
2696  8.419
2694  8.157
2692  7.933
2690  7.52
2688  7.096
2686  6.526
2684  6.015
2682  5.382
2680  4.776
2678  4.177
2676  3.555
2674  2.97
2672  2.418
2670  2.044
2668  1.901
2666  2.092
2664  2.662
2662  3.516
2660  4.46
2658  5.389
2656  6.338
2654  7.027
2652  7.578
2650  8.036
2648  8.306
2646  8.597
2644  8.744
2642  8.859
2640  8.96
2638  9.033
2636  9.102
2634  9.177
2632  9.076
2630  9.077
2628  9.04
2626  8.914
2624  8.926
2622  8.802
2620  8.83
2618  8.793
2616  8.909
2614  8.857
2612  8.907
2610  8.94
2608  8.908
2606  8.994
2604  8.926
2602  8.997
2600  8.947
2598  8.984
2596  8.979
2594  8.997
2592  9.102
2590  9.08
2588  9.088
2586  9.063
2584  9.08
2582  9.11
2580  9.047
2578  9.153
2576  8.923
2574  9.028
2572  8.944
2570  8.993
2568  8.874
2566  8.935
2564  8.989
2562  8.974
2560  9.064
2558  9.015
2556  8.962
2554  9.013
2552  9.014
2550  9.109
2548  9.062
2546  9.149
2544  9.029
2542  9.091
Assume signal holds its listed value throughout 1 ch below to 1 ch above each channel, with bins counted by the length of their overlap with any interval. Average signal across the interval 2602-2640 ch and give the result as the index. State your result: 8.96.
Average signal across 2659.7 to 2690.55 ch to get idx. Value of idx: 4.14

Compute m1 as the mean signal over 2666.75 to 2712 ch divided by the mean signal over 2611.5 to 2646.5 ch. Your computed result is 0.7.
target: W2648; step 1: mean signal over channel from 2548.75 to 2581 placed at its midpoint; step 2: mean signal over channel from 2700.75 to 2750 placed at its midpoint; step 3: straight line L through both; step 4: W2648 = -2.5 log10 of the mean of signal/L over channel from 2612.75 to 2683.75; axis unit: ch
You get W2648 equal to 0.311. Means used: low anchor 9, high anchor 8.82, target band 6.7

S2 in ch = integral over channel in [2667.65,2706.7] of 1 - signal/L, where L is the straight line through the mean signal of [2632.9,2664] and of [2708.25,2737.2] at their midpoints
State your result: 9.82 ch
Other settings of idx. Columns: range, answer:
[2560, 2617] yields 8.99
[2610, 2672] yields 7.28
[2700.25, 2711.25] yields 8.78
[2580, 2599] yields 9.05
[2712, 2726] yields 8.88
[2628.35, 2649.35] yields 8.88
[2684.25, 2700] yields 7.73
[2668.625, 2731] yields 7.29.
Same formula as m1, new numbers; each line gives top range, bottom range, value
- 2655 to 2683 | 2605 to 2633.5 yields 0.41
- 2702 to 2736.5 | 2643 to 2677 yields 1.76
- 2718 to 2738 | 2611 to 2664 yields 1.11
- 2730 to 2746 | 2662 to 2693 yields 1.99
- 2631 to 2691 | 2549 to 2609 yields 0.67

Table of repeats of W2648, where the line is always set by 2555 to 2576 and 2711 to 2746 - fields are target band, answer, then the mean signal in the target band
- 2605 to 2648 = 0.00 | 8.91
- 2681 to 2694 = 0.28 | 6.85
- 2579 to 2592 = -0.01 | 9.08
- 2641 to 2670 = 0.46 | 5.83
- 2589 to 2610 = 0.00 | 8.99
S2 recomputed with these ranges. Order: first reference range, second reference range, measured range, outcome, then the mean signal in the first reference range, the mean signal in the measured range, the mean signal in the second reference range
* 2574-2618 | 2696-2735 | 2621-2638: -0.13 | 9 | 9.02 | 8.83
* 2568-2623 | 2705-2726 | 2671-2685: 7.42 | 8.98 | 4.18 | 8.86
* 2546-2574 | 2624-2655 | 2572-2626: -0.90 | 9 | 8.97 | 8.64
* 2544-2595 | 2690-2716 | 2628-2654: 0.41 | 9.03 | 8.66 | 8.6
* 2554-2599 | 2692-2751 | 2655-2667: 6.48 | 9.02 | 4.08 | 8.75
